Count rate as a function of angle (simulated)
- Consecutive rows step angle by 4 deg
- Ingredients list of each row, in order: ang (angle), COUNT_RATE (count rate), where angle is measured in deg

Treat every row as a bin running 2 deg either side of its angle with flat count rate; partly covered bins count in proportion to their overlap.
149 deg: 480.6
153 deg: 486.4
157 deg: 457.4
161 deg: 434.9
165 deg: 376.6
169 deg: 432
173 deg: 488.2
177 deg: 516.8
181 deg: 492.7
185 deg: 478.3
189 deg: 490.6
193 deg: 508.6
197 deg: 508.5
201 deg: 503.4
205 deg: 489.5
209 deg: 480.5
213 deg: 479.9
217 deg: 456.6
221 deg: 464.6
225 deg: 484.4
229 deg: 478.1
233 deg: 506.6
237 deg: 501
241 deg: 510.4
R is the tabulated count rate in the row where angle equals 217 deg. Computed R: 456.6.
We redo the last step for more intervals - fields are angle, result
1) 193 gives 508.6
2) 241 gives 510.4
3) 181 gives 492.7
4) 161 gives 434.9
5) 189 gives 490.6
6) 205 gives 489.5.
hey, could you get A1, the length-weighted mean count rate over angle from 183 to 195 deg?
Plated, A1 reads 492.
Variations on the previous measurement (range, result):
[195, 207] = 500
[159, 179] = 450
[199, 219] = 482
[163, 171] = 404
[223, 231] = 481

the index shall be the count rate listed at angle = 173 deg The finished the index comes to 488.2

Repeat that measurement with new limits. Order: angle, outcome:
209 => 480.5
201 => 503.4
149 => 480.6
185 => 478.3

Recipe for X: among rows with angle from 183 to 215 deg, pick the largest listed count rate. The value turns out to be 508.6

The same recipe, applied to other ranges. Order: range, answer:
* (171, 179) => 516.8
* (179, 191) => 492.7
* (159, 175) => 488.2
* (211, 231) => 484.4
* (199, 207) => 503.4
